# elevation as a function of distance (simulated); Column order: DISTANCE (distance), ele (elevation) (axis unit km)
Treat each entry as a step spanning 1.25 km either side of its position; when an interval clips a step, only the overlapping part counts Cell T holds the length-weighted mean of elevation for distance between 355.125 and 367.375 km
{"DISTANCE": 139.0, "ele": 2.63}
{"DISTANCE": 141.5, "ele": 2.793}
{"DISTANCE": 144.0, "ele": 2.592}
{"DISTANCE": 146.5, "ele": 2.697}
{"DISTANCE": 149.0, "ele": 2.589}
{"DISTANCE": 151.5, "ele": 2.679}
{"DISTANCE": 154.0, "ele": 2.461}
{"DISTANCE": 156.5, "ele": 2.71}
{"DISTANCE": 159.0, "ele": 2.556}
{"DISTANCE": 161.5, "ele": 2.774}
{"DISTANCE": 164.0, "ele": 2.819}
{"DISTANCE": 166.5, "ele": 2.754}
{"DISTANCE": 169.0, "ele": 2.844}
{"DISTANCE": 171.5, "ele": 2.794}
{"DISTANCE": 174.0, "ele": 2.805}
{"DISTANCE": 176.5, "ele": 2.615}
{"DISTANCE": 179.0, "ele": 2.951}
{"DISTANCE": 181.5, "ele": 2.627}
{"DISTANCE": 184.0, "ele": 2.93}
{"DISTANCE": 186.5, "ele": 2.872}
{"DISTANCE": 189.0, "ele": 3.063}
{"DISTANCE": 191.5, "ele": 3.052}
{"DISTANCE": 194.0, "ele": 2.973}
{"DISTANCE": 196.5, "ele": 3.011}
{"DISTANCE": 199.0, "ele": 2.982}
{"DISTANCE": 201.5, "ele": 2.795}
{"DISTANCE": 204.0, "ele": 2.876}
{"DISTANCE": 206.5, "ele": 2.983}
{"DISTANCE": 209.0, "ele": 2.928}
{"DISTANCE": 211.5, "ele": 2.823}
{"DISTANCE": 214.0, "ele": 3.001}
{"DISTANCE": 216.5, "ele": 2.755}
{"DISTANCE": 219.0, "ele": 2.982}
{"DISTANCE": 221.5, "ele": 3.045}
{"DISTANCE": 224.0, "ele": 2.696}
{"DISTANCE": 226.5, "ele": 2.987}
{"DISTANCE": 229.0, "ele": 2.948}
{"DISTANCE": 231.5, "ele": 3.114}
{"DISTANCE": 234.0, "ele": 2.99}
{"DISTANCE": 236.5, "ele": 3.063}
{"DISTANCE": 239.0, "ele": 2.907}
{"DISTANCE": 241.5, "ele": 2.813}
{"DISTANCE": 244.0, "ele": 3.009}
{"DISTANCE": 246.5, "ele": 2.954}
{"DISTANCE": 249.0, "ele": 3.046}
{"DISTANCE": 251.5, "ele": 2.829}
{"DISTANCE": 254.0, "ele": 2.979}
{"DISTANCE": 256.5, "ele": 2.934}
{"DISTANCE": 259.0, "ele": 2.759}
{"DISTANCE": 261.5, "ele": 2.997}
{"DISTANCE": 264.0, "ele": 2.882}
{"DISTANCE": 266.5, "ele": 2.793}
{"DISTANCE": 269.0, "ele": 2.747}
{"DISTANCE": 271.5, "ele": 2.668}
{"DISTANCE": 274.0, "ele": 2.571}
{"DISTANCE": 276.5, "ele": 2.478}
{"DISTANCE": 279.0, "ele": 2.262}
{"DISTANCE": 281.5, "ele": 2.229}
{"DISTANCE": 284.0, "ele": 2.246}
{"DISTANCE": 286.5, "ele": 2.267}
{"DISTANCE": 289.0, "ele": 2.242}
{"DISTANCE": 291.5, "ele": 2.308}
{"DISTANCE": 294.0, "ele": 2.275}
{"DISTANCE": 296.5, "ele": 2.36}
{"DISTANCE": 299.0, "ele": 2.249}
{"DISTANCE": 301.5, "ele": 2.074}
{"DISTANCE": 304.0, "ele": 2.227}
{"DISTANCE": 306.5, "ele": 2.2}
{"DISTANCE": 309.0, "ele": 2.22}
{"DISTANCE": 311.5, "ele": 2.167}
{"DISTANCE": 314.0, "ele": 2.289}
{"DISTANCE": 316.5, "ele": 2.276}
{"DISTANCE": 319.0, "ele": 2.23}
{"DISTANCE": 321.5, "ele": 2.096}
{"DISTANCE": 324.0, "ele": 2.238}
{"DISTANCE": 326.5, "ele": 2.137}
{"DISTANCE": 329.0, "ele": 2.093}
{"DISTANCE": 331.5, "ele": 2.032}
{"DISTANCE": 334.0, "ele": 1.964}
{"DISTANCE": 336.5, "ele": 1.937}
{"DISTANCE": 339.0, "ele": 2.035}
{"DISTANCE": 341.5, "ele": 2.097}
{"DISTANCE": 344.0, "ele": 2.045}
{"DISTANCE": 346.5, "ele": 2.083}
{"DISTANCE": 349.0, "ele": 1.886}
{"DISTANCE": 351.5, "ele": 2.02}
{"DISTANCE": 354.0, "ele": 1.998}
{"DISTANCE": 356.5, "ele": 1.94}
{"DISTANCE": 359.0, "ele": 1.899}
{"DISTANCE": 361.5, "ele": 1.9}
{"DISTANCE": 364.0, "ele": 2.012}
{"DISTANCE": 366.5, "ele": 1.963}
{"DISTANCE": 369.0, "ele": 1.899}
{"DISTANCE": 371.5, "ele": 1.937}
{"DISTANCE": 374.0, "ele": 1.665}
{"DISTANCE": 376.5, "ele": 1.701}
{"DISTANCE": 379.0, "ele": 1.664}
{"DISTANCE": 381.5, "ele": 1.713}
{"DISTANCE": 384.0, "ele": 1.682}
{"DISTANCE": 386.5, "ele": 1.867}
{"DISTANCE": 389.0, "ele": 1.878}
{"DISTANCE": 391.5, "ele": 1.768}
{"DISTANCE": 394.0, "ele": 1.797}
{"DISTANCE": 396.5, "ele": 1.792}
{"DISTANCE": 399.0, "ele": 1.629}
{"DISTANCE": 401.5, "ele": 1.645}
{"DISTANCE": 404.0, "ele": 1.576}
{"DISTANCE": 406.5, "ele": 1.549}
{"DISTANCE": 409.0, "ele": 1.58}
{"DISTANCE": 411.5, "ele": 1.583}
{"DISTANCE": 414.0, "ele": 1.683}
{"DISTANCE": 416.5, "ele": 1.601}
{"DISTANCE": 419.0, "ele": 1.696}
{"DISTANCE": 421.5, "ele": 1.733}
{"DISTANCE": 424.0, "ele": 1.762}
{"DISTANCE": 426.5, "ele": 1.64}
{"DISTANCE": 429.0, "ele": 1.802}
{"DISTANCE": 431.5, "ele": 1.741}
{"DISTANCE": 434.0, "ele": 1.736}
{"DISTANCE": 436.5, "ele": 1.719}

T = 1.94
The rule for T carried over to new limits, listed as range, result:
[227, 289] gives 2.76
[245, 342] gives 2.4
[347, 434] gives 1.77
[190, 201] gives 2.99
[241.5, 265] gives 2.93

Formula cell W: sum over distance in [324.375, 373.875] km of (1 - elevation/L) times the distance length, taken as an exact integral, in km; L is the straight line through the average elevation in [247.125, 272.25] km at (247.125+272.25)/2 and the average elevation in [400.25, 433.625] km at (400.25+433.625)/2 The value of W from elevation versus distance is 4.3 km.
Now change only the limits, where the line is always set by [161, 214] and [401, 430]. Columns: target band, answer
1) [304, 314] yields 0.1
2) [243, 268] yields -4.0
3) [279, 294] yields 0.5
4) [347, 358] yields 0.1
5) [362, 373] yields -0.2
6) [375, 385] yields 0.8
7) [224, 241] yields -2.2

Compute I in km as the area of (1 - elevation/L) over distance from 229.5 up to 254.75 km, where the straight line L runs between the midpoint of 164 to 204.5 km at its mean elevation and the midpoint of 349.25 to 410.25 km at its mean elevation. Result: -4.1 km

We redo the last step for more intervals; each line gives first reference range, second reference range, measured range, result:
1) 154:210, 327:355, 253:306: -3.4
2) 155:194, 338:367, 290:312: 0.0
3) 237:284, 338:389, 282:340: 3.8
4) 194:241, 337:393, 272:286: 0.8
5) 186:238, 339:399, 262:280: -0.7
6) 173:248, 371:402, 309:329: 0.0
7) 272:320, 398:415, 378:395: -0.4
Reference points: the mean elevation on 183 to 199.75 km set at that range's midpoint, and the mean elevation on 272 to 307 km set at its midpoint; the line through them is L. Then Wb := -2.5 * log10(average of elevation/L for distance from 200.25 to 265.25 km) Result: -0.09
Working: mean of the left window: 2.98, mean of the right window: 2.29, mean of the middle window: 2.93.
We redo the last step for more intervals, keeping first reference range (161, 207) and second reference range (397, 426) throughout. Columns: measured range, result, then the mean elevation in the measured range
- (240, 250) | -0.16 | 2.95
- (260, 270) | -0.17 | 2.86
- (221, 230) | -0.10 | 2.91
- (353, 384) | 0.02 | 1.85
